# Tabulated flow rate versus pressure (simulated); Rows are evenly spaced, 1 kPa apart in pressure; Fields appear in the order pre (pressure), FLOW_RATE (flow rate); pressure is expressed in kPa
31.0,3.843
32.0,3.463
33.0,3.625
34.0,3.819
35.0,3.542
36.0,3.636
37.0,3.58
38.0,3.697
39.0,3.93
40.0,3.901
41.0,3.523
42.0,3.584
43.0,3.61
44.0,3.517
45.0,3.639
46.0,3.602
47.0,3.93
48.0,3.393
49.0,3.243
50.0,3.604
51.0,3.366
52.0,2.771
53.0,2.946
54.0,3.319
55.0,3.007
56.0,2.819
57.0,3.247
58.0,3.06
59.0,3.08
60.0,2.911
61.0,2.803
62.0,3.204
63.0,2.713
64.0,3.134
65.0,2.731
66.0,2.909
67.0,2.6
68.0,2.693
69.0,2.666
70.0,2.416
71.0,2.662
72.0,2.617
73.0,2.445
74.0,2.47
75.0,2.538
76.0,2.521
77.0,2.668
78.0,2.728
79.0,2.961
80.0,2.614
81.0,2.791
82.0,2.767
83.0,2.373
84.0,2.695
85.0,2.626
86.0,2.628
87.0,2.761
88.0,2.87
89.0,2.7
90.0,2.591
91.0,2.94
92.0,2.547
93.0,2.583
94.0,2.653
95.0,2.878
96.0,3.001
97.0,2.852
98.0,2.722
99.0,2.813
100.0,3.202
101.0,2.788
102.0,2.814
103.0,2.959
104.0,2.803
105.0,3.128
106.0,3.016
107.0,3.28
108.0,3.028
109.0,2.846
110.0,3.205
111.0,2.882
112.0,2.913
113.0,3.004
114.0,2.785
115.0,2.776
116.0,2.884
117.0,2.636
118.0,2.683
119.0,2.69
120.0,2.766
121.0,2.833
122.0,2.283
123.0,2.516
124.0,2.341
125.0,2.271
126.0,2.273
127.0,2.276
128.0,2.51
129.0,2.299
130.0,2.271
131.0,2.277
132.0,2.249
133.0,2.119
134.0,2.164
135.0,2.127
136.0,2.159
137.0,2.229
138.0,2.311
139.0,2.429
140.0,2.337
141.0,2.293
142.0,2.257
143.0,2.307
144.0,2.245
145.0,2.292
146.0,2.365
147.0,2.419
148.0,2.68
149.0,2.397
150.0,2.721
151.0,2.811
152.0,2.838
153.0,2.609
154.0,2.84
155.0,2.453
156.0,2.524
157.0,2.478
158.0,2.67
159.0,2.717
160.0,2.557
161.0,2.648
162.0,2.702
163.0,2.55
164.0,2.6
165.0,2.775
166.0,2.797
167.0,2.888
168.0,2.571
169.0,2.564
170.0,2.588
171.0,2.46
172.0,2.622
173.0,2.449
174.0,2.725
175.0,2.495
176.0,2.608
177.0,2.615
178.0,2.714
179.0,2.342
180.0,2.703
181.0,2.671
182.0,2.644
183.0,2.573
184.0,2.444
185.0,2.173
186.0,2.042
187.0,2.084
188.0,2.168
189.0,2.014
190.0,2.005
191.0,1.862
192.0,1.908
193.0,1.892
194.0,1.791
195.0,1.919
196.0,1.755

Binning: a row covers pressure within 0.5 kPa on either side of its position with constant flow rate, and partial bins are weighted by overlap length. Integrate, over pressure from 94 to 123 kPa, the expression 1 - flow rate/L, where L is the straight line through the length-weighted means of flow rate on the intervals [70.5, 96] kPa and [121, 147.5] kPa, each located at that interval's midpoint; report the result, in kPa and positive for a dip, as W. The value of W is -4.4 kPa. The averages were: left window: 2.67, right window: 2.3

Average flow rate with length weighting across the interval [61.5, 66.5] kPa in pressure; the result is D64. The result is 2.94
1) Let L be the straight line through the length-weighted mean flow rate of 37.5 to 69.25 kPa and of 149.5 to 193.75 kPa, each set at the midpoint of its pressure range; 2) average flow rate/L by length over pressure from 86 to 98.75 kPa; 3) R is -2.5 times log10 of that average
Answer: 0.088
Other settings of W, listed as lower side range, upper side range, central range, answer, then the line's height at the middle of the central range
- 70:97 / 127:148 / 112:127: -1.2 kPa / 2.42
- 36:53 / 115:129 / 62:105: 4.1 kPa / 3.03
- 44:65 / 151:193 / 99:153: 3.6 kPa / 2.77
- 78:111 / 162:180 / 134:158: 2.2 kPa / 2.68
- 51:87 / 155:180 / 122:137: 2.3 kPa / 2.68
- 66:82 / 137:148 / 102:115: -2.5 kPa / 2.49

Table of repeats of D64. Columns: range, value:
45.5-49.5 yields 3.54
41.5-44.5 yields 3.57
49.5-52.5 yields 3.25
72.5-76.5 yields 2.49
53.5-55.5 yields 3.16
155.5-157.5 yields 2.5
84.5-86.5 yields 2.63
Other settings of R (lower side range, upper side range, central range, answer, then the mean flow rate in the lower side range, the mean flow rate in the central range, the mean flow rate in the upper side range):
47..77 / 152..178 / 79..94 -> 0.06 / 2.91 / 2.69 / 2.63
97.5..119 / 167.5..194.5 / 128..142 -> 0.20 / 2.91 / 2.26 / 2.36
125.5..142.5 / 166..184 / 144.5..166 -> -0.07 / 2.27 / 2.61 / 2.6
